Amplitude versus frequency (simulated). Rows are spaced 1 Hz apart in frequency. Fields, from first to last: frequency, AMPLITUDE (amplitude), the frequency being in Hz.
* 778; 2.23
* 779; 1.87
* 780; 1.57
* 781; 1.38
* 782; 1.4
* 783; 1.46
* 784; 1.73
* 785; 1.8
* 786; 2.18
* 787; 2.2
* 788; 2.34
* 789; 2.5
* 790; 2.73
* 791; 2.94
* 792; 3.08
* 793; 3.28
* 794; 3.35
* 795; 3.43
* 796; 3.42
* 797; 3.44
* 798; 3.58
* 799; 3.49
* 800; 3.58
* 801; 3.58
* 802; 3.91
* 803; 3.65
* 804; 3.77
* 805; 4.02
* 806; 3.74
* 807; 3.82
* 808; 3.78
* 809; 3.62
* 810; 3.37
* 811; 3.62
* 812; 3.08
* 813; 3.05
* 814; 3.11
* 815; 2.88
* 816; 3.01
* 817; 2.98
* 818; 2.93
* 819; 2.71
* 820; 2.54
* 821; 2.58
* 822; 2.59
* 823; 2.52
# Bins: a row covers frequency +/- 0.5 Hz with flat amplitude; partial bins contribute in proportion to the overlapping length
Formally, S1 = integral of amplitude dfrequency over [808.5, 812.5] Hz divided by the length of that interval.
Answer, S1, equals 3.42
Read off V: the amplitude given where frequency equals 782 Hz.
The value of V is 1.4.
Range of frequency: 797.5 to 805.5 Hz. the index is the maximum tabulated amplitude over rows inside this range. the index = 4.02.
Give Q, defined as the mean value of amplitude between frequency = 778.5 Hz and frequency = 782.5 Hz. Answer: 1.56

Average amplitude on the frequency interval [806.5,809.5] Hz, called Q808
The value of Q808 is 3.74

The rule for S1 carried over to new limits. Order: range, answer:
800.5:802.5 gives 3.75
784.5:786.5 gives 1.99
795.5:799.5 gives 3.48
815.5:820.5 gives 2.83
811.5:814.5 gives 3.08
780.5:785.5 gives 1.55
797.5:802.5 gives 3.63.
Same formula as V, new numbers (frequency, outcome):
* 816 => 3.01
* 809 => 3.62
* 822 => 2.59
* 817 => 2.98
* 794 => 3.35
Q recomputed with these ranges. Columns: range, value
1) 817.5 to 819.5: 2.82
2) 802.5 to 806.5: 3.79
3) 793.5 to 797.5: 3.41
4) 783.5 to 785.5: 1.77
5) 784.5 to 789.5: 2.2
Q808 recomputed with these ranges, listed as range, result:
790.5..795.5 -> 3.22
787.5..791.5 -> 2.63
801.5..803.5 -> 3.78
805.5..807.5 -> 3.78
